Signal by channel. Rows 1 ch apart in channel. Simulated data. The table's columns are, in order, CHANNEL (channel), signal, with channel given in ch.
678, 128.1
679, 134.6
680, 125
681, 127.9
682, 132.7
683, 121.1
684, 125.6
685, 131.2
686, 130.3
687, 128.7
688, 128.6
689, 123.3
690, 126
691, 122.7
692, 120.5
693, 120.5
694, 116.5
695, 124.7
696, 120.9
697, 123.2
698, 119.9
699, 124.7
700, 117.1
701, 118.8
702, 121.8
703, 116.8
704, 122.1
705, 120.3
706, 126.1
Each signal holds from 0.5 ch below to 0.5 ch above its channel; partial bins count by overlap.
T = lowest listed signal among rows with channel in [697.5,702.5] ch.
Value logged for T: 117.1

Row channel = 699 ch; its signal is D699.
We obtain 124.7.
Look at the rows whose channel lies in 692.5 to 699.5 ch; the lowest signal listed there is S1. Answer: 116.5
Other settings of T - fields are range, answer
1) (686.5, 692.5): 120.5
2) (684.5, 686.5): 130.3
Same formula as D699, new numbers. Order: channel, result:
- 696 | 120.9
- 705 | 120.3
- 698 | 119.9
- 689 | 123.3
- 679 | 134.6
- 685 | 131.2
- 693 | 120.5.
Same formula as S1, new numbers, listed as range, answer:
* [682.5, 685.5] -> 121.1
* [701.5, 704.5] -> 116.8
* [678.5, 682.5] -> 125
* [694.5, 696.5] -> 120.9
